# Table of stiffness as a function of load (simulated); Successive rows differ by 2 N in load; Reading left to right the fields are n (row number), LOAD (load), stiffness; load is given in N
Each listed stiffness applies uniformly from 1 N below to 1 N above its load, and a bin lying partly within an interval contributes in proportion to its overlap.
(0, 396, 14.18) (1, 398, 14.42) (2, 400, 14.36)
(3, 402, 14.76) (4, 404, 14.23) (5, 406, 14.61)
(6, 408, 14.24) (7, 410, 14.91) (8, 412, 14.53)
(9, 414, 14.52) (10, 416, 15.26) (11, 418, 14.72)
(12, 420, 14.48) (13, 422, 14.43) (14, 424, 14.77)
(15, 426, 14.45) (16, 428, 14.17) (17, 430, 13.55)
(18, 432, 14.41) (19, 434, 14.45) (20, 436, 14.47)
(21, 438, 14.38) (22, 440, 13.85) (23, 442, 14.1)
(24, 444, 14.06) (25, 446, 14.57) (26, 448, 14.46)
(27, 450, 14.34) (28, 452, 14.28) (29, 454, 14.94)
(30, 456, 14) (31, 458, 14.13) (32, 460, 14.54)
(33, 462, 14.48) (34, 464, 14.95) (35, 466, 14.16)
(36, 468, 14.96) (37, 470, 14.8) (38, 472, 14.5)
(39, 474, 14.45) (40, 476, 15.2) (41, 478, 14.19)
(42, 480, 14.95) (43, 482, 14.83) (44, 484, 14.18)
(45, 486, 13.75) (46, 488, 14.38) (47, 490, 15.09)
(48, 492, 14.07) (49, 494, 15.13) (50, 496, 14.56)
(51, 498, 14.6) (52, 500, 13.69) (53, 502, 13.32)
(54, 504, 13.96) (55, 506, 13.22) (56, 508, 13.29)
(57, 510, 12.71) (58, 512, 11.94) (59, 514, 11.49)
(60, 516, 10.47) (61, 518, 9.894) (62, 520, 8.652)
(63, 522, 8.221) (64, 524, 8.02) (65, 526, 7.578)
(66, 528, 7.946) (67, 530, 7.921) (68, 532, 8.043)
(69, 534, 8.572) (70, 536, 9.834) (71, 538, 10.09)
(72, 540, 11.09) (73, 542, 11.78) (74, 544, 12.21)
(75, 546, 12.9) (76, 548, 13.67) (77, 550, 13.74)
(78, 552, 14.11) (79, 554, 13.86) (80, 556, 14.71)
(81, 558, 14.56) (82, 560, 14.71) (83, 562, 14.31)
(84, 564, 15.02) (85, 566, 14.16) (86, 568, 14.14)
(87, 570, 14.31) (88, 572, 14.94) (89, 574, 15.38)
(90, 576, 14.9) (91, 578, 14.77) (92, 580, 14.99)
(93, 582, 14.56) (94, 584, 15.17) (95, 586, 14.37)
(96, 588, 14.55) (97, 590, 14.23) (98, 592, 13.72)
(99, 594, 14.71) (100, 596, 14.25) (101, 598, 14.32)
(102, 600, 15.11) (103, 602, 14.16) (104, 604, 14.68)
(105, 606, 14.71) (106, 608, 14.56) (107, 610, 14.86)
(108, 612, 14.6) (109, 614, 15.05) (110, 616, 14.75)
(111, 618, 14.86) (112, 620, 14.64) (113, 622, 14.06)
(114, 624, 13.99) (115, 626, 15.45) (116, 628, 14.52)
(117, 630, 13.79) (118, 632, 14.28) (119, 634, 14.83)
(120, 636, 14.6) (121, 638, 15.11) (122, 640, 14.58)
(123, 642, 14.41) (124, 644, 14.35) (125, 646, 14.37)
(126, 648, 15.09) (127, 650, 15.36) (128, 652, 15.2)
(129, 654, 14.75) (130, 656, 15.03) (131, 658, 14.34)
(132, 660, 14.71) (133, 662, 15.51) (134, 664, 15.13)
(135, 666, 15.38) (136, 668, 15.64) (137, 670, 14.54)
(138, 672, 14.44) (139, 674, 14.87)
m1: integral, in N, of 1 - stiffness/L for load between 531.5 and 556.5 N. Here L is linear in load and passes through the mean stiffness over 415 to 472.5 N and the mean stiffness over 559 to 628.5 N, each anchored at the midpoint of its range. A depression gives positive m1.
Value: 4.5 N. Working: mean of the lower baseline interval 14.4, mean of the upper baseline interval 14.6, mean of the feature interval 11.9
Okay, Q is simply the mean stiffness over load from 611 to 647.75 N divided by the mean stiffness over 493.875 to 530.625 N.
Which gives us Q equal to 1.28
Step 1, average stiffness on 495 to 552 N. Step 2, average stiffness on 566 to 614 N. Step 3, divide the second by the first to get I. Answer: 1.30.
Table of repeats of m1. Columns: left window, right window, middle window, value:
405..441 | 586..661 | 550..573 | 0.2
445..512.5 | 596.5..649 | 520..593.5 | 9.2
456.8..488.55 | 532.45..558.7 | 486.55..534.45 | 6.6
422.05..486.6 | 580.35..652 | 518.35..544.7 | 9.6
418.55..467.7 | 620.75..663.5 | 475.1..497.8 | -0.2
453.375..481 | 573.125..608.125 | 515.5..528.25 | 5.2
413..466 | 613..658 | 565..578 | -0.1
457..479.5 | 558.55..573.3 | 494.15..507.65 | 0.6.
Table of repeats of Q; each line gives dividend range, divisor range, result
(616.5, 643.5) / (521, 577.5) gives 1.19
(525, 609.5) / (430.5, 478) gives 0.92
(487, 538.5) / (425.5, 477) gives 0.79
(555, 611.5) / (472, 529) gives 1.15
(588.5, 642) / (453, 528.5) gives 1.10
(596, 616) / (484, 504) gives 1.03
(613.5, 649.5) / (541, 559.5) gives 1.08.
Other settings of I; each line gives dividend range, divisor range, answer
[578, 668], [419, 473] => 1.02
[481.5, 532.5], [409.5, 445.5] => 0.83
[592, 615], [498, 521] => 1.20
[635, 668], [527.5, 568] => 1.21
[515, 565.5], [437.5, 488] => 0.78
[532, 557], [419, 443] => 0.84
